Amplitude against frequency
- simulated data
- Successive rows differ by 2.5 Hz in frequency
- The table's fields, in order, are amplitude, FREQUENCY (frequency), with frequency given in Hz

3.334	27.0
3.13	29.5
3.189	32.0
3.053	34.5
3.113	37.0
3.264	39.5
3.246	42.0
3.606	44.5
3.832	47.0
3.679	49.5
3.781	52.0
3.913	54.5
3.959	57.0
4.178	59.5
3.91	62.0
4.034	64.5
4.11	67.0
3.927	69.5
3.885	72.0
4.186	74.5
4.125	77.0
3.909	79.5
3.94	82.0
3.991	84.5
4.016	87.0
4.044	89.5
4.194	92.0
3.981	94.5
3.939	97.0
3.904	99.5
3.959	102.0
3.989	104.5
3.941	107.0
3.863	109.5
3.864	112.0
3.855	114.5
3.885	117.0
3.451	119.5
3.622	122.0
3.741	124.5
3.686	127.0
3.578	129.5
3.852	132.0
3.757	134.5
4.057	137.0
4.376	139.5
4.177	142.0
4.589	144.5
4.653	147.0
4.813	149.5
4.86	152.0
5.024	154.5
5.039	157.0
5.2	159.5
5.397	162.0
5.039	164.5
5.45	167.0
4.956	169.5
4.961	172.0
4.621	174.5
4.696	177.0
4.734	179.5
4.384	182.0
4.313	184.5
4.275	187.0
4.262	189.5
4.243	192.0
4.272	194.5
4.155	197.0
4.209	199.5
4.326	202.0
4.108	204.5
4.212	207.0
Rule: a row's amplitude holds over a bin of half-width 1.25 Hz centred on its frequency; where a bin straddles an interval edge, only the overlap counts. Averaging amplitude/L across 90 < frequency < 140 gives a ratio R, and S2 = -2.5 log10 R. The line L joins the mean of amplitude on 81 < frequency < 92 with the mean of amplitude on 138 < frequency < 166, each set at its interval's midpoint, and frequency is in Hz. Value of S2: 0.13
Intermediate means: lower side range 4.02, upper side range 4.83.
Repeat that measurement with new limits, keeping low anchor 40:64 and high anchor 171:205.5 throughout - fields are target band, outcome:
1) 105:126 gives 0.08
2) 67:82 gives -0.04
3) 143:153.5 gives -0.12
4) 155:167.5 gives -0.21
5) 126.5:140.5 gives 0.07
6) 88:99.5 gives -0.02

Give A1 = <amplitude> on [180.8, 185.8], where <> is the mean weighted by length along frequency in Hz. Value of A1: 4.35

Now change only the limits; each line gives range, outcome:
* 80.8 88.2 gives 3.98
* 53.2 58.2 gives 3.93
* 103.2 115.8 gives 3.9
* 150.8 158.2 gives 4.97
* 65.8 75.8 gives 4.03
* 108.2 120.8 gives 3.78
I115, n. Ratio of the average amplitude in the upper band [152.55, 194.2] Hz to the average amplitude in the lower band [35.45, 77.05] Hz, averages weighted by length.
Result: 1.3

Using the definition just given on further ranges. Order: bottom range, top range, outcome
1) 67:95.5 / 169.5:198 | 1.11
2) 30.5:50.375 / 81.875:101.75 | 1.19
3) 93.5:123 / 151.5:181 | 1.30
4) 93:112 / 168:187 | 1.18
